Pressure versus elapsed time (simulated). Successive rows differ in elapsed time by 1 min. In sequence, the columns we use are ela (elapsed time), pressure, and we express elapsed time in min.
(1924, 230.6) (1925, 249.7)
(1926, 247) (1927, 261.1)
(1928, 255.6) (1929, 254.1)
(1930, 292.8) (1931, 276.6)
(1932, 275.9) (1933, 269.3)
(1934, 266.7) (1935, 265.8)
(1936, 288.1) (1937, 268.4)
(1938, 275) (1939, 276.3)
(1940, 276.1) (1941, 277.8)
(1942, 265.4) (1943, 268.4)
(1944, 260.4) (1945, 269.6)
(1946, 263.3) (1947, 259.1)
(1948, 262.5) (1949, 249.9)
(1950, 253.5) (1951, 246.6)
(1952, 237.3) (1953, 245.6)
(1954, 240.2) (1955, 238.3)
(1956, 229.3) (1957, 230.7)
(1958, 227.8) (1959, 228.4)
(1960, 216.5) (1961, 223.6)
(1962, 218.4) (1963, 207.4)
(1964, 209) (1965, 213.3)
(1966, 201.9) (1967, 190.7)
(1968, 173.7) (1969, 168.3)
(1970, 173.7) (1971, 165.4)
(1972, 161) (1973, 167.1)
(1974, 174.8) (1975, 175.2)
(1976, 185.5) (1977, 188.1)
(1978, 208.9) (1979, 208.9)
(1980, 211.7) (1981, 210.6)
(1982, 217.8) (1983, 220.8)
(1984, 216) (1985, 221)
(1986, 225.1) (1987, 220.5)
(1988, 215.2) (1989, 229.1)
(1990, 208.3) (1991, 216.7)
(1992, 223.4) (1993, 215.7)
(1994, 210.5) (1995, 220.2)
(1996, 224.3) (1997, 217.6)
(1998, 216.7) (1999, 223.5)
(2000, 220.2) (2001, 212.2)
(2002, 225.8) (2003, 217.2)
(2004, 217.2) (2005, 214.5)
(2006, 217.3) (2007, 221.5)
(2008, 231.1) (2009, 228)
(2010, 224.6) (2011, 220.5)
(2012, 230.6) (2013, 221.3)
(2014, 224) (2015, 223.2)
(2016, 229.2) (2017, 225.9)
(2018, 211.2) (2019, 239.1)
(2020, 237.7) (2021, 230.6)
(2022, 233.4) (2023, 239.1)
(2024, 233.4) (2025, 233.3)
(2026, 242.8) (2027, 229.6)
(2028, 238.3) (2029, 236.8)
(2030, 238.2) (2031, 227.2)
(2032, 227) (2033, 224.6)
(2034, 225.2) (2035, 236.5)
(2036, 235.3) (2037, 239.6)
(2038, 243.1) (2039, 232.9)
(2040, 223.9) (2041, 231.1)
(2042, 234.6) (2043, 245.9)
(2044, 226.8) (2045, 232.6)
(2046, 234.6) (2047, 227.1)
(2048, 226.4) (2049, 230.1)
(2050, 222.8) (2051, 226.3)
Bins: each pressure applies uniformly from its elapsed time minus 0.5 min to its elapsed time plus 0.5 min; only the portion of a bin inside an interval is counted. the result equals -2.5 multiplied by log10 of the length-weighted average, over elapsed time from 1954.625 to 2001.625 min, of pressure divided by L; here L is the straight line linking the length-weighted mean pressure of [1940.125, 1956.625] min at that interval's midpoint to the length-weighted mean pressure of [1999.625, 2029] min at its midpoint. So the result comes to 0.163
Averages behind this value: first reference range 255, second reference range 227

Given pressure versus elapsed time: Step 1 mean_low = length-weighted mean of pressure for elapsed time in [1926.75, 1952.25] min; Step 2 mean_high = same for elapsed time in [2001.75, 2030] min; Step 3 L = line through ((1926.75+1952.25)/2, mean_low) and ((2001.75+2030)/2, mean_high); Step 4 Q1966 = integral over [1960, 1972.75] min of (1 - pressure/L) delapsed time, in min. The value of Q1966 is 3.04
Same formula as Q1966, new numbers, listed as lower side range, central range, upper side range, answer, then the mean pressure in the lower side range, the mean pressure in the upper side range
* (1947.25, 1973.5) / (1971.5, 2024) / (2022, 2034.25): 2.11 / 215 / 233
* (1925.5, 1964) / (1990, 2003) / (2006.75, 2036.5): 1.06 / 254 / 230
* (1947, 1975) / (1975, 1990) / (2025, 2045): 0.54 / 213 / 234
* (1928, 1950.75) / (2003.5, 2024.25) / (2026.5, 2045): 1.27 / 268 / 233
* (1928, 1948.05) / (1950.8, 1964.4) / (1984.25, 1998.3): 1.26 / 270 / 219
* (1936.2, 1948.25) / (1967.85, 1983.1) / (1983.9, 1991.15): 2.91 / 269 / 219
